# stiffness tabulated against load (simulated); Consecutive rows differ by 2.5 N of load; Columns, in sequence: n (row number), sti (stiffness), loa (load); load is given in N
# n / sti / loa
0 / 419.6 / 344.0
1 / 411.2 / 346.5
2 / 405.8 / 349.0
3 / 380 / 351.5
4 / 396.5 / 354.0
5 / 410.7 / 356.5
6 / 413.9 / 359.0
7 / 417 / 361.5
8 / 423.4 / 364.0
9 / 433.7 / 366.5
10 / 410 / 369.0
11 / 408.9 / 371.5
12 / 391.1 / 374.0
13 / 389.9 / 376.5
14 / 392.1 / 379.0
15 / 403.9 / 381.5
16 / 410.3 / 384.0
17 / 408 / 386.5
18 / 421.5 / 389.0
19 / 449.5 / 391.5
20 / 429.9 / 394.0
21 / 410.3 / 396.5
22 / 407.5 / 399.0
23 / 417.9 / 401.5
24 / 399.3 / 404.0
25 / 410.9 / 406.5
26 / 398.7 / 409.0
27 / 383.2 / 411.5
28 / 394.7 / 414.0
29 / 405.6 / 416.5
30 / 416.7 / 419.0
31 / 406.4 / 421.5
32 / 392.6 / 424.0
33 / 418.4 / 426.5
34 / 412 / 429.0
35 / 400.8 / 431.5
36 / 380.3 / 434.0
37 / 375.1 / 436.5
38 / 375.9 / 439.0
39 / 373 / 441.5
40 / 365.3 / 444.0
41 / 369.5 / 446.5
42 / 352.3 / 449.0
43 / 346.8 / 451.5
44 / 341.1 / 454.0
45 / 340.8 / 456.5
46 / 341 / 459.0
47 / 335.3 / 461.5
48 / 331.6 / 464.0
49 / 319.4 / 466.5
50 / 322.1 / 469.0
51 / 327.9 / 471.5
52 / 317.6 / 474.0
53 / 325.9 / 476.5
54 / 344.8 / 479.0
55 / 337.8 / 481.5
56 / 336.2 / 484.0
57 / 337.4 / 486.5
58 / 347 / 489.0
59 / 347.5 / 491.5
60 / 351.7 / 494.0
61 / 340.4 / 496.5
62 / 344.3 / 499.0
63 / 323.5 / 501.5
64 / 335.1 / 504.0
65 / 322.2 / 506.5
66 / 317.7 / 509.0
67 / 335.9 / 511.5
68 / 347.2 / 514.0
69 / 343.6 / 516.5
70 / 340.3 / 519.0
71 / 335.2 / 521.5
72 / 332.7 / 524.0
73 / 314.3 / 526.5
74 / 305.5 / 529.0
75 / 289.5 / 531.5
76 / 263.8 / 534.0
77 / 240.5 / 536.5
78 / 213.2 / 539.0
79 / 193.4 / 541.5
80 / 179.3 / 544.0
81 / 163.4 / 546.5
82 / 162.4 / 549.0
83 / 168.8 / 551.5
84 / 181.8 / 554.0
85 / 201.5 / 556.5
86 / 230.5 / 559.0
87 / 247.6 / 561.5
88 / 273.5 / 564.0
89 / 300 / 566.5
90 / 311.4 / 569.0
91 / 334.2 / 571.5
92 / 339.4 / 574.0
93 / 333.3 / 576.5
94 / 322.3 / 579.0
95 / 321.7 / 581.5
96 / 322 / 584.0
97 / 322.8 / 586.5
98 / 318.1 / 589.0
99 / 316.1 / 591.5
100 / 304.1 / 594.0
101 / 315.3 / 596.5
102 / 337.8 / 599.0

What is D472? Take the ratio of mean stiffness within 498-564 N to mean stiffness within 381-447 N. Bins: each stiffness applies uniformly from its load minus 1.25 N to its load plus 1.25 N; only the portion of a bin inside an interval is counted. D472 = 0.67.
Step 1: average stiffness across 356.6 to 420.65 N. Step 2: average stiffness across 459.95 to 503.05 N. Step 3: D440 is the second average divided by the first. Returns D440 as 0.82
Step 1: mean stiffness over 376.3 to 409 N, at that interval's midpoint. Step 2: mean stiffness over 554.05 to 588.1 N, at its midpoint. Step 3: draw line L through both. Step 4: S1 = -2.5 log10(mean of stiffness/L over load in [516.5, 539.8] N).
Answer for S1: 0.09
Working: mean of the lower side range 412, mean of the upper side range 293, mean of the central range 297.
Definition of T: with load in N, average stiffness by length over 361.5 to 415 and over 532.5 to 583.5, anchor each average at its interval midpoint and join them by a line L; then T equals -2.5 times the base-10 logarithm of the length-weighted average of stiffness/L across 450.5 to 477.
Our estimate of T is 0.02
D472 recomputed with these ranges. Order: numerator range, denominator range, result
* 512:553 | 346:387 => 0.65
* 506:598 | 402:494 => 0.77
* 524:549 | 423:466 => 0.66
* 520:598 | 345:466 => 0.69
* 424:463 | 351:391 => 0.90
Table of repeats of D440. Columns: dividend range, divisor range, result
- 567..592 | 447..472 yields 0.96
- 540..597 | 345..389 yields 0.66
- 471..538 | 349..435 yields 0.80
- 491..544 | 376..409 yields 0.75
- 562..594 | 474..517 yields 0.94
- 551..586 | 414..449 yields 0.72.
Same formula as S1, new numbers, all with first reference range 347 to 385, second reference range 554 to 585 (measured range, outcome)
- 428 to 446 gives -0.05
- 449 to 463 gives 0.04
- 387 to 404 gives -0.08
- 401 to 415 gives -0.05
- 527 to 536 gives 0.10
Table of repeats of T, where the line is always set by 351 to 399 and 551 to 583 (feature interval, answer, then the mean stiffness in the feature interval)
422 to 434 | -0.08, 403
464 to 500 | 0.00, 336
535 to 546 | 0.40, 205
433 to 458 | 0.00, 362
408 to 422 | -0.05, 401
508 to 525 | -0.08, 336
